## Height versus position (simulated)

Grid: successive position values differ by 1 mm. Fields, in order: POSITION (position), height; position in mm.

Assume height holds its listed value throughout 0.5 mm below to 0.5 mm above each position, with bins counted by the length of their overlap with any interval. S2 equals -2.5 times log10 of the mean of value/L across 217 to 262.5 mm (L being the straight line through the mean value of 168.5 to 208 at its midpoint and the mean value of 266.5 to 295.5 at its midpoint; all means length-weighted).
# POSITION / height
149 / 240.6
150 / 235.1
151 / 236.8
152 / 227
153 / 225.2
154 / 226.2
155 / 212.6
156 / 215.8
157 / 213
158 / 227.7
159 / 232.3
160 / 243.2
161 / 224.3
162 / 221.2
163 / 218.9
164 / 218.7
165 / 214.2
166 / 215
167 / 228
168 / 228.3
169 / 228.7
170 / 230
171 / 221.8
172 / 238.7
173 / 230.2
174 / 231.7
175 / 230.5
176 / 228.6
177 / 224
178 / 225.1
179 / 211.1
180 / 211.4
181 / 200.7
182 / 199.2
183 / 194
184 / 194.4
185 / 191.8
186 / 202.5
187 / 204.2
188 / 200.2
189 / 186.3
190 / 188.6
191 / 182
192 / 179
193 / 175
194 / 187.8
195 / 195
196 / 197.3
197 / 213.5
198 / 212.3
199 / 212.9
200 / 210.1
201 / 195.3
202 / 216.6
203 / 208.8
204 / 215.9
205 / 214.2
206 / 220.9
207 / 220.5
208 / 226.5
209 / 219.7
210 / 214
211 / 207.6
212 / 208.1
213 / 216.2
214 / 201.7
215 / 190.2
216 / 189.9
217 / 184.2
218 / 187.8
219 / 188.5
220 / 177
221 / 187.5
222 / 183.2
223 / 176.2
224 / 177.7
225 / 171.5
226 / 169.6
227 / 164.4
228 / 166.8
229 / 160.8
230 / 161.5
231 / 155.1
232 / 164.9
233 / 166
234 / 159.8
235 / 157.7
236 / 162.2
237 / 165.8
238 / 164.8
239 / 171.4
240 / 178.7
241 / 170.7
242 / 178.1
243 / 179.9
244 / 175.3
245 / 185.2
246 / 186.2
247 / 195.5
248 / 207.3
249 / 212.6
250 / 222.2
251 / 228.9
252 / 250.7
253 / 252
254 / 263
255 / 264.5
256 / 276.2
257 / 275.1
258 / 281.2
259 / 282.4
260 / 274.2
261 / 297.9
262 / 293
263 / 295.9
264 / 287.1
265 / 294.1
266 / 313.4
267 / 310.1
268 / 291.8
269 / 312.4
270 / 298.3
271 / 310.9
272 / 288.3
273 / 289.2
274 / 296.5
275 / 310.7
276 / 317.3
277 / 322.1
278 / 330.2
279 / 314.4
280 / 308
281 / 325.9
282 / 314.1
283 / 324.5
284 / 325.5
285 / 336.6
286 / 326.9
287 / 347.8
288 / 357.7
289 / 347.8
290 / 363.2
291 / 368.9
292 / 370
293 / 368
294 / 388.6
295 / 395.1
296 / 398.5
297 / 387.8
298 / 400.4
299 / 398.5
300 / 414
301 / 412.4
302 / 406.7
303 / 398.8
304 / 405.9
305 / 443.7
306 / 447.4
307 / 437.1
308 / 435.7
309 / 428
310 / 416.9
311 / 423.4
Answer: 0.35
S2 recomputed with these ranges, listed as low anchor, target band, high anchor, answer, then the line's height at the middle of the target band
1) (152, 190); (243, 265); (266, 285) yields 0.18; 292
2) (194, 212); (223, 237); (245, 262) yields 0.36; 231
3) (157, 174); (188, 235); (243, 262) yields 0.22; 234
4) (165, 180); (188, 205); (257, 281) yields 0.22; 244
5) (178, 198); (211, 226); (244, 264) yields 0.17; 221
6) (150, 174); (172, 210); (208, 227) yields 0.00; 208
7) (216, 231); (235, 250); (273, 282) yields 0.23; 224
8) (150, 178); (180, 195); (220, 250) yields 0.09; 209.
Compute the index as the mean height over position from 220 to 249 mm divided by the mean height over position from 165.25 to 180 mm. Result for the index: 0.77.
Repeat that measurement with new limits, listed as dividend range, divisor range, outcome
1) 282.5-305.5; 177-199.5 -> 1.90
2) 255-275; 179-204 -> 1.47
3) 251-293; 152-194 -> 1.44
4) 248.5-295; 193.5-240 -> 1.62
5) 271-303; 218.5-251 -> 1.98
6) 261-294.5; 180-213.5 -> 1.58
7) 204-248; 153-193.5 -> 0.86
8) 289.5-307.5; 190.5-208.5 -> 1.96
